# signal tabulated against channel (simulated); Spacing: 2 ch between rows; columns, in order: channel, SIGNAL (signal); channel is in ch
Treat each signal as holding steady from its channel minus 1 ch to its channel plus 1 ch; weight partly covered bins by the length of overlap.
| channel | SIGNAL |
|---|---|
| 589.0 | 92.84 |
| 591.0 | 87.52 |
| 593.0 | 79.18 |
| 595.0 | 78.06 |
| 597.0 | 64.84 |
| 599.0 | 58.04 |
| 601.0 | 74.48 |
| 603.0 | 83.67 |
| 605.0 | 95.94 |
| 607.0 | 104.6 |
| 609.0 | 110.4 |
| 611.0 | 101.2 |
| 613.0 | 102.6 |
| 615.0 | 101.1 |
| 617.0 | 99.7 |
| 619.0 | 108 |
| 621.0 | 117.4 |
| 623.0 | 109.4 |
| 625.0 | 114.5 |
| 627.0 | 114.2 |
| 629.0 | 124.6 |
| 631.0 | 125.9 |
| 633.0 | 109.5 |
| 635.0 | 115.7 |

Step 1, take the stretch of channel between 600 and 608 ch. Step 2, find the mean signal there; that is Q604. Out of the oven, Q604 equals 89.7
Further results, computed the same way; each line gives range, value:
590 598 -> 77.4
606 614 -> 105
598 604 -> 72.1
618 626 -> 112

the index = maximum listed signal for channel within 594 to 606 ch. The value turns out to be 95.94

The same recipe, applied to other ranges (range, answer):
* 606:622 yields 117.4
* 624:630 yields 124.6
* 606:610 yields 110.4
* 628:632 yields 125.9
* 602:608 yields 104.6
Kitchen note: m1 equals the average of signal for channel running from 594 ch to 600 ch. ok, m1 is 67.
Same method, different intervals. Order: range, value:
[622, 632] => 118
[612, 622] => 106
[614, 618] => 100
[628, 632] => 125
